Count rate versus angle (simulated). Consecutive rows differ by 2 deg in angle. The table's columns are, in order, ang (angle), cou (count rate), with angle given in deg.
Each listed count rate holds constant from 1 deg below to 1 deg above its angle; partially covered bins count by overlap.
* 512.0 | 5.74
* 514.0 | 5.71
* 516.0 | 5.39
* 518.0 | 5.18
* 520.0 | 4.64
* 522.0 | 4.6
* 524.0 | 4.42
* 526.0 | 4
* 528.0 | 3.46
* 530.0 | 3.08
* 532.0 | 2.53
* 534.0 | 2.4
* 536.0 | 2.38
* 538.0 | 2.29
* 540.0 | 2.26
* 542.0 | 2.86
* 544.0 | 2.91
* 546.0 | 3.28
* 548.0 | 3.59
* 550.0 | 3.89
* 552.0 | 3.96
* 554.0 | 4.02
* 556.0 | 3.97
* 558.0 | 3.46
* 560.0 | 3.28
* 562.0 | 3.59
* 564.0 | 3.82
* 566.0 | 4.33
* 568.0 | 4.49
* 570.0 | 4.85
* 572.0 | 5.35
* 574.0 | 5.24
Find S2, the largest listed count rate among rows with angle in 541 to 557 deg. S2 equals 4.02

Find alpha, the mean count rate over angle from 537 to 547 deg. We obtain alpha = 2.72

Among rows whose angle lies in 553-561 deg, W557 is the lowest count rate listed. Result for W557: 3.28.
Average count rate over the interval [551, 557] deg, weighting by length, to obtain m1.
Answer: 3.98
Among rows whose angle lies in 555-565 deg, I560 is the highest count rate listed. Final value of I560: 3.97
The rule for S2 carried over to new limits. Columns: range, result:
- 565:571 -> 4.85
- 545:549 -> 3.59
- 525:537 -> 4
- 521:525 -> 4.6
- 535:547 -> 3.28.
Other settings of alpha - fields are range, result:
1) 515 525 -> 4.85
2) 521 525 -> 4.51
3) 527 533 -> 3.02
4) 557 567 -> 3.7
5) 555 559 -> 3.71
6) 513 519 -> 5.43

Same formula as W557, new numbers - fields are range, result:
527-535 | 2.4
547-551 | 3.59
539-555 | 2.26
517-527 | 4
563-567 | 3.82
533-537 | 2.38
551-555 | 3.96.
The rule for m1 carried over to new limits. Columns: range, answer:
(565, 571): 4.56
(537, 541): 2.27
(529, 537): 2.6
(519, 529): 4.22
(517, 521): 4.91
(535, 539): 2.33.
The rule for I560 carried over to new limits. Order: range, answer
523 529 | 4.42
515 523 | 5.39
